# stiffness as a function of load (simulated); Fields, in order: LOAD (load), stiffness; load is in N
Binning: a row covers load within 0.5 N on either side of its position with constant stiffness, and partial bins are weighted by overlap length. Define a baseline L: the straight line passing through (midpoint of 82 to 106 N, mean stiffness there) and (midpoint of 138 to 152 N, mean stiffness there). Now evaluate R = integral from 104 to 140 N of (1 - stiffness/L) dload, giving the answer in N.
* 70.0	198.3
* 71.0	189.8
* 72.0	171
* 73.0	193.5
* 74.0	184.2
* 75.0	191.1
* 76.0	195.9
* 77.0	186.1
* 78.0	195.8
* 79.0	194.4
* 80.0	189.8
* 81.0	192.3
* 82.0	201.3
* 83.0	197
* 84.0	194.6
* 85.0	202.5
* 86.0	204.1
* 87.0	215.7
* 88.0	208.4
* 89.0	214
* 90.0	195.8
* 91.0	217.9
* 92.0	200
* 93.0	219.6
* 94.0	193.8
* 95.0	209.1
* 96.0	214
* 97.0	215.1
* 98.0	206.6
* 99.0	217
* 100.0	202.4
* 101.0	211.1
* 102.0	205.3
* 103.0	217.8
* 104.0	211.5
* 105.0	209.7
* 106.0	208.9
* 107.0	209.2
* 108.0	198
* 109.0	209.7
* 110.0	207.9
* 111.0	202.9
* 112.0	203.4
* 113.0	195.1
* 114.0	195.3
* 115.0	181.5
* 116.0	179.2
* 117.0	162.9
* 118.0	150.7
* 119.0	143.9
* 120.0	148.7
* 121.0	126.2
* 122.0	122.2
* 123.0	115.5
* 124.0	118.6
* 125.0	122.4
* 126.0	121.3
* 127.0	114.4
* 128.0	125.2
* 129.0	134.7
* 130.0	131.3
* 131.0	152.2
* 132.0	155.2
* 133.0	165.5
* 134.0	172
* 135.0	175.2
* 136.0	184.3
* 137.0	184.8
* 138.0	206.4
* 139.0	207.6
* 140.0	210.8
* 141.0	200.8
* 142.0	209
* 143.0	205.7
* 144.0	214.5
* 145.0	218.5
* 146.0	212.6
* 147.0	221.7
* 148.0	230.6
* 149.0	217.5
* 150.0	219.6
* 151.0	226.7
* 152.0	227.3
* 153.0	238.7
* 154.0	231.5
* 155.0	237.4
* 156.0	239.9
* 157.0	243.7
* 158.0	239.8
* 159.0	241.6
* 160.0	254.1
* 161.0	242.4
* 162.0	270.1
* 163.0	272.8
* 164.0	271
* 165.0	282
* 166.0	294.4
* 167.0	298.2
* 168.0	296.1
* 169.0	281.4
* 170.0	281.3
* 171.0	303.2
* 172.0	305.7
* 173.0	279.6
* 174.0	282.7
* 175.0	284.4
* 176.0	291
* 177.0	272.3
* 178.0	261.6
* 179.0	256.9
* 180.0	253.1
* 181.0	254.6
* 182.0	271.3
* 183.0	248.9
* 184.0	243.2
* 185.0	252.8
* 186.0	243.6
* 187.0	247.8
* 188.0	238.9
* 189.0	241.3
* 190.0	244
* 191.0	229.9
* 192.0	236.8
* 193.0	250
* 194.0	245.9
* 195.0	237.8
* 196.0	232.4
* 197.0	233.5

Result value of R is 7.4 N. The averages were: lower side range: 208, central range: 168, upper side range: 215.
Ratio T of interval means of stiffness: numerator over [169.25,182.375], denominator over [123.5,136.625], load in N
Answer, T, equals 1.9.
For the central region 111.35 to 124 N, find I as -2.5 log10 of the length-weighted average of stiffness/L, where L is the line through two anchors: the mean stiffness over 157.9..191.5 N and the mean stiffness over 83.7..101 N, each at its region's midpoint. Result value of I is 0.377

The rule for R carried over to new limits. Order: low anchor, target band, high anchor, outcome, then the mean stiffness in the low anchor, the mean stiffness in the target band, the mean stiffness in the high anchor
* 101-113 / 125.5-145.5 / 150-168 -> 5.1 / 207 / 174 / 254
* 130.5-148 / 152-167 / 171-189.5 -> -1.7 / 195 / 255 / 264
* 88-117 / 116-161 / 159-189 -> 9.9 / 205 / 187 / 269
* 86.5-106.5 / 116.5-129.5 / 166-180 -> 5.7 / 210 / 131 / 283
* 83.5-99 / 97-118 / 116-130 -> -3.9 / 208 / 201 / 133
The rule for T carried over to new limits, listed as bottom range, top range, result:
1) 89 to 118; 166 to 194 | 1.31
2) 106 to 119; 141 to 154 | 1.16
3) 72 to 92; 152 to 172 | 1.33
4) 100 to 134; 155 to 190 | 1.57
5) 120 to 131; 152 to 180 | 2.13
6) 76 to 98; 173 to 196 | 1.25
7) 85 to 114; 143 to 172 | 1.21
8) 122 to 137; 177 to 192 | 1.75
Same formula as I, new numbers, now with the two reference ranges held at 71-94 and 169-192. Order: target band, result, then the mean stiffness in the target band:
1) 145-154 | 0.08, 224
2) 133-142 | 0.22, 192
